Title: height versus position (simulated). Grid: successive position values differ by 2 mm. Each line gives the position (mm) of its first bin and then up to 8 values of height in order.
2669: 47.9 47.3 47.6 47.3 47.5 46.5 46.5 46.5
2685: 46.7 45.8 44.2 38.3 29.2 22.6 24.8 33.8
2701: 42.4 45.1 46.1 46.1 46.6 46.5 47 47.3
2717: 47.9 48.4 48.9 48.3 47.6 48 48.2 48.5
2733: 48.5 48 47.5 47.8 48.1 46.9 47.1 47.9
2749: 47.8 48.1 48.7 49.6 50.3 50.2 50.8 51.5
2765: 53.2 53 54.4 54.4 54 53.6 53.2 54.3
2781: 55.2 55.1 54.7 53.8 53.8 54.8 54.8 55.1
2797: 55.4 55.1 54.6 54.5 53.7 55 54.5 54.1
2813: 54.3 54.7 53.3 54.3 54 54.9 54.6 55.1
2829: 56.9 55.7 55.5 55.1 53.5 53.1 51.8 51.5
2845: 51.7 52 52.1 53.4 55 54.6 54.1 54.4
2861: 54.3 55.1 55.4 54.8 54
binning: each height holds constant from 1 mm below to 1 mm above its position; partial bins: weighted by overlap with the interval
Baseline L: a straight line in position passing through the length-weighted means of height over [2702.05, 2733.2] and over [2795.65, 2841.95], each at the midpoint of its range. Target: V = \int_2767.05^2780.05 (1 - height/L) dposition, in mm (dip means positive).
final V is -0.7 mm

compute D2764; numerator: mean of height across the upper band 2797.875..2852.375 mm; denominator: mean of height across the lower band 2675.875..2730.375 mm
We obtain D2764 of 1.2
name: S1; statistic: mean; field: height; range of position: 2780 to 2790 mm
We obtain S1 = 54.5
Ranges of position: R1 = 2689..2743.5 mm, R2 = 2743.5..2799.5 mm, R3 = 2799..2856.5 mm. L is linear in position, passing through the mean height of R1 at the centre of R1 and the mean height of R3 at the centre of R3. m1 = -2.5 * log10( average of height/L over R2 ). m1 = -0.07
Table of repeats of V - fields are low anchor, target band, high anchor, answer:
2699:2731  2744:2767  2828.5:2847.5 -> -0.4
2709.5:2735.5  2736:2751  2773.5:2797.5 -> 0.7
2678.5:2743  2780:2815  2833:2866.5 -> -3.1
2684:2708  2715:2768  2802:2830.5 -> -4.9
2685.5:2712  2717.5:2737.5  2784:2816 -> -2.0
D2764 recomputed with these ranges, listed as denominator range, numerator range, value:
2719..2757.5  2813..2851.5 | 1.12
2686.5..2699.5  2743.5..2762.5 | 1.45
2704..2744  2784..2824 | 1.14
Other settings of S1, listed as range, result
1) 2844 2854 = 52.8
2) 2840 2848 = 51.8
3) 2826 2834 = 55.8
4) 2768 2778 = 53.9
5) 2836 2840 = 53.3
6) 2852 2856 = 54.8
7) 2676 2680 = 47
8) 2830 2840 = 54.6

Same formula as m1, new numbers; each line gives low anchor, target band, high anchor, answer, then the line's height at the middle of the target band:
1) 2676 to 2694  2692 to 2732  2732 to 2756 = 0.06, 45.5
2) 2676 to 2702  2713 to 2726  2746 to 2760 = -0.09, 44.1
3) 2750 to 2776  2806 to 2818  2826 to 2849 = -0.03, 53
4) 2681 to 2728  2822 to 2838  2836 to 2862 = -0.07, 51.9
